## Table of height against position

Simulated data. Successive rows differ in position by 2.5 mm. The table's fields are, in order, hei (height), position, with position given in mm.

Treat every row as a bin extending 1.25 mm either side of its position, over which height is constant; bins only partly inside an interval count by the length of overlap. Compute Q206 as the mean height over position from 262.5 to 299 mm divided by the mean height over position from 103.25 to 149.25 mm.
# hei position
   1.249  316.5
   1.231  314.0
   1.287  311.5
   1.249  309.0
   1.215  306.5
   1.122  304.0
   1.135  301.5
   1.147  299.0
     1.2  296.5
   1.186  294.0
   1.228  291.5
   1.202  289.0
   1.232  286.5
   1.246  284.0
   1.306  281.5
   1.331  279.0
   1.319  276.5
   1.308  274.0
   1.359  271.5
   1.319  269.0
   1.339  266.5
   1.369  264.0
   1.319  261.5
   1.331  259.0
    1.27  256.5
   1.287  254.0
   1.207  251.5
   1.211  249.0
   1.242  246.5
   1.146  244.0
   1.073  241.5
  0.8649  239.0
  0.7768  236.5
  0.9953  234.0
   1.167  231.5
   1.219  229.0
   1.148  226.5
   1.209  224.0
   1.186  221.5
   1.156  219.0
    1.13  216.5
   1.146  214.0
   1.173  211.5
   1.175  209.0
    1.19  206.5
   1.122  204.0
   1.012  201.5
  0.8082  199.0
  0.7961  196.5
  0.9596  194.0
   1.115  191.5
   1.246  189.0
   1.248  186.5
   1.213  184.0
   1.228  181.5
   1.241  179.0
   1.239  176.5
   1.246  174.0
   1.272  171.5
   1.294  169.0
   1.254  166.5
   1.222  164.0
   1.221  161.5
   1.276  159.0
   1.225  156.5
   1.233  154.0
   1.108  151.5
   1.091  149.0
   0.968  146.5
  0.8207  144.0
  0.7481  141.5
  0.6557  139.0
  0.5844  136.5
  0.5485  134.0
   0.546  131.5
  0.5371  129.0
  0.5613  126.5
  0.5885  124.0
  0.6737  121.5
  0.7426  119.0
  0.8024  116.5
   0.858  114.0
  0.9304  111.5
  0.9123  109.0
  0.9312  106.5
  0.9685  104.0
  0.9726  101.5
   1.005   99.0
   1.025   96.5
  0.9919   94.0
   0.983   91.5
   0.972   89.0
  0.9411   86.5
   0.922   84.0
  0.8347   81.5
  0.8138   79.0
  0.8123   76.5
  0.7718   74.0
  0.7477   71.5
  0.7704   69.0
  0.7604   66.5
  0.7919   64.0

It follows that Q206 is 1.7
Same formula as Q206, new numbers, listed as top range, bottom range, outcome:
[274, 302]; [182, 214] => 1.13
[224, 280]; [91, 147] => 1.52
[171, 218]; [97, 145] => 1.49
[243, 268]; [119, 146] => 1.99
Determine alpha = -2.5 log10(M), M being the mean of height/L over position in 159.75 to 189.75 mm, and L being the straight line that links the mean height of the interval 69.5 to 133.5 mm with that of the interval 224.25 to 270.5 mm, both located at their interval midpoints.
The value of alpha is -0.23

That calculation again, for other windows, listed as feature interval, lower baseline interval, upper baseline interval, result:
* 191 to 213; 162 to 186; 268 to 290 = 0.209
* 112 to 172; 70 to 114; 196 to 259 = 0.100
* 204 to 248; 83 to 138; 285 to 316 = -0.067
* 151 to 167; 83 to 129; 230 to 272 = -0.235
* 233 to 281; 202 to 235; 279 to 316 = -0.028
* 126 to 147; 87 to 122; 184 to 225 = 0.436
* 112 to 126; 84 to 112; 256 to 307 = 0.333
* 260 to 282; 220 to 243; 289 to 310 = -0.170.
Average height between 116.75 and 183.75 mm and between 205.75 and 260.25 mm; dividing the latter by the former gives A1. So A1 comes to 1.19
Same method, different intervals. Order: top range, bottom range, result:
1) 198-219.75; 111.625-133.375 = 1.64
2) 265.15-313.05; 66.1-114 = 1.39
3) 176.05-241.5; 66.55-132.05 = 1.33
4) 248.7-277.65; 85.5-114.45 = 1.36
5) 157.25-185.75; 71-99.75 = 1.38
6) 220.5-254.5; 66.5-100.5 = 1.26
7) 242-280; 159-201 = 1.11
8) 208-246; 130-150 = 1.50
